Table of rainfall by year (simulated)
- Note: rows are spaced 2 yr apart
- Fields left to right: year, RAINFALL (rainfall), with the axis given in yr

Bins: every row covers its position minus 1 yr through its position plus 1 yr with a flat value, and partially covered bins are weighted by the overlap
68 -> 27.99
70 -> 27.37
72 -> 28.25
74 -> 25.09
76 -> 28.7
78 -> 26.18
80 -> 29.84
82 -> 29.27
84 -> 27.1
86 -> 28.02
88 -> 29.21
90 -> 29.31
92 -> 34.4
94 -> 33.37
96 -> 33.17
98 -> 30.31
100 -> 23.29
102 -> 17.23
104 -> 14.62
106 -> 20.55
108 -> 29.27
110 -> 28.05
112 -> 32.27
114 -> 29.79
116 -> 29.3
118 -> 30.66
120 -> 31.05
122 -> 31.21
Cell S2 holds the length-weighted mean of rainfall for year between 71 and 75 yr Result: 26.7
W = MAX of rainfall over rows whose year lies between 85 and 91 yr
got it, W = 29.31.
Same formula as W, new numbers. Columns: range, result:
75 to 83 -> 29.84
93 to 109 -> 33.37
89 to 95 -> 34.4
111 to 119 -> 32.27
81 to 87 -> 29.27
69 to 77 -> 28.7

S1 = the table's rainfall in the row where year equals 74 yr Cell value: 25.09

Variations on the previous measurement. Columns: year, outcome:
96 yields 33.17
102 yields 17.23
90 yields 29.31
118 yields 30.66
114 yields 29.79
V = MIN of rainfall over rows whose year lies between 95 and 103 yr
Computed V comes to 17.23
